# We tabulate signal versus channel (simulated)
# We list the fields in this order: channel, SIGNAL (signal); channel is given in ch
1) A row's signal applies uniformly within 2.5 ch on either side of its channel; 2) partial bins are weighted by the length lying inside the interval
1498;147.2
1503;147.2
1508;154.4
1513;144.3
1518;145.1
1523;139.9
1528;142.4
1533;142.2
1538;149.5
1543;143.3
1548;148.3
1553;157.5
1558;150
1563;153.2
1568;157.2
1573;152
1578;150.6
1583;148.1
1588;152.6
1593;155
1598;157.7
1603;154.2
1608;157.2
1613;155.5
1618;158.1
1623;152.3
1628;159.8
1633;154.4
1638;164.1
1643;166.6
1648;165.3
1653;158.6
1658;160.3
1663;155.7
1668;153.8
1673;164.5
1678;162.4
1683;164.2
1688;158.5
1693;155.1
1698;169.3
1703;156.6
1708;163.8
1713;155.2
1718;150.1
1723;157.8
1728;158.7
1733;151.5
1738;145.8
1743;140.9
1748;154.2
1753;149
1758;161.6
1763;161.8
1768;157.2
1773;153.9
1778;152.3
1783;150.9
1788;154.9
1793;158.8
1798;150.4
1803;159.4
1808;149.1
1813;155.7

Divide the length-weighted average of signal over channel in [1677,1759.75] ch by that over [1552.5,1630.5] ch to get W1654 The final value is 1.01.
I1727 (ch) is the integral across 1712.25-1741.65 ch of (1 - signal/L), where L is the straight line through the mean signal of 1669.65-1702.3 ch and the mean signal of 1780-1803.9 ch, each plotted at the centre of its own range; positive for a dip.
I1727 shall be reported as 1.2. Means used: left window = 162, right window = 155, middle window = 153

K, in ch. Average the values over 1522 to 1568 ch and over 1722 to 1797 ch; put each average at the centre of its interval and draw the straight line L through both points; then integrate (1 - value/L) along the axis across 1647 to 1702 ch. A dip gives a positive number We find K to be -3.23 ch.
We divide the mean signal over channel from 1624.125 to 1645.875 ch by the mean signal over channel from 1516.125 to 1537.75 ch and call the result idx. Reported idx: 1.12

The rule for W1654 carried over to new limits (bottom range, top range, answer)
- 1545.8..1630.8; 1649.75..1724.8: 1.03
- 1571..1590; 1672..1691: 1.07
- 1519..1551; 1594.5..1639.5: 1.09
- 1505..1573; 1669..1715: 1.08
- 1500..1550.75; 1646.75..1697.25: 1.10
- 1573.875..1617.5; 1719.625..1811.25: 1.00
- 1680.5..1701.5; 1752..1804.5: 0.96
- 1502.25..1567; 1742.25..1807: 1.05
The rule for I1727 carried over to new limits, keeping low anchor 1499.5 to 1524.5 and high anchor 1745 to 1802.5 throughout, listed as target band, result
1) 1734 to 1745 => 0.7 ch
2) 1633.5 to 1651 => -1.5 ch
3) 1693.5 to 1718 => -1.1 ch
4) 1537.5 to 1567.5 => -0.6 ch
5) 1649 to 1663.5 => -0.8 ch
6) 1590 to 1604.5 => -0.6 ch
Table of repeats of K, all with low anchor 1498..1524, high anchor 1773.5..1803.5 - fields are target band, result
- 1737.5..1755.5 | 0.6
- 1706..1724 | -0.5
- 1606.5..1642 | -1.9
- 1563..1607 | -1.5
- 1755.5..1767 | -0.6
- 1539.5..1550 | 0.1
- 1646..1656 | -0.8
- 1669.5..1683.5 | -1.1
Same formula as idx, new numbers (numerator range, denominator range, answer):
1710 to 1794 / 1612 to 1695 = 0.96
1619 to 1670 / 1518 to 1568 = 1.08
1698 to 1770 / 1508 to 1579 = 1.04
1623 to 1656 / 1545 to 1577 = 1.05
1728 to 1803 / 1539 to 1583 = 1.01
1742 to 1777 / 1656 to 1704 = 0.97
